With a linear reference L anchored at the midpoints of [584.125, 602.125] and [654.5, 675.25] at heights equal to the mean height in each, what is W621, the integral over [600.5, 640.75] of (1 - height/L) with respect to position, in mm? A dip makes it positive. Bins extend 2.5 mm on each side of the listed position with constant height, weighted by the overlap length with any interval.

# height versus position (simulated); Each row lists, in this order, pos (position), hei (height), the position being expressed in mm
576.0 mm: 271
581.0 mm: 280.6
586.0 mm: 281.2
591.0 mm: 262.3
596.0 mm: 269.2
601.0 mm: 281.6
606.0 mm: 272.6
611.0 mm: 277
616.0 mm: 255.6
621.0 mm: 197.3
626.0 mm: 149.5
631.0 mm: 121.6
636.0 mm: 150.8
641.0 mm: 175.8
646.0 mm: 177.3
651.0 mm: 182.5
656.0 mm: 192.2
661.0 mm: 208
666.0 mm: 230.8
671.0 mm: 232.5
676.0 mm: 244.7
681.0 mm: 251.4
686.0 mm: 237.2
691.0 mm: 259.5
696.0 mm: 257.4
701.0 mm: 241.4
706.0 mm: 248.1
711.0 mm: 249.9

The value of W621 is 7.36 mm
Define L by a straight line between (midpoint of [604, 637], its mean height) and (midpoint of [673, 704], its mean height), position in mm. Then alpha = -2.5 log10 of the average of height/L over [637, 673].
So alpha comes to 0.15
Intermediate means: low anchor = 205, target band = 197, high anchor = 248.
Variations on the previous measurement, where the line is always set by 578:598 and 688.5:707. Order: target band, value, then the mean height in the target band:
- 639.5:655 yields 0.41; 180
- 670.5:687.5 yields 0.06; 243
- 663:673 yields 0.12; 230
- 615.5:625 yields 0.27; 208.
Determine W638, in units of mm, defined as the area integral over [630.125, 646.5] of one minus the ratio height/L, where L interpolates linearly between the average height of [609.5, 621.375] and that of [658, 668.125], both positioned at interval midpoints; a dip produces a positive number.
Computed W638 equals 5.3 mm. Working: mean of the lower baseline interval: 249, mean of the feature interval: 157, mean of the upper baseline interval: 218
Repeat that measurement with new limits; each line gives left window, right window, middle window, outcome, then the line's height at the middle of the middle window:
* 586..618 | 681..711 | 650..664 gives 3.32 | 258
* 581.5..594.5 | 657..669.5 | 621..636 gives 5.85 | 243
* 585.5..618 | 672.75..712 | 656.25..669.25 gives 2.05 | 256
